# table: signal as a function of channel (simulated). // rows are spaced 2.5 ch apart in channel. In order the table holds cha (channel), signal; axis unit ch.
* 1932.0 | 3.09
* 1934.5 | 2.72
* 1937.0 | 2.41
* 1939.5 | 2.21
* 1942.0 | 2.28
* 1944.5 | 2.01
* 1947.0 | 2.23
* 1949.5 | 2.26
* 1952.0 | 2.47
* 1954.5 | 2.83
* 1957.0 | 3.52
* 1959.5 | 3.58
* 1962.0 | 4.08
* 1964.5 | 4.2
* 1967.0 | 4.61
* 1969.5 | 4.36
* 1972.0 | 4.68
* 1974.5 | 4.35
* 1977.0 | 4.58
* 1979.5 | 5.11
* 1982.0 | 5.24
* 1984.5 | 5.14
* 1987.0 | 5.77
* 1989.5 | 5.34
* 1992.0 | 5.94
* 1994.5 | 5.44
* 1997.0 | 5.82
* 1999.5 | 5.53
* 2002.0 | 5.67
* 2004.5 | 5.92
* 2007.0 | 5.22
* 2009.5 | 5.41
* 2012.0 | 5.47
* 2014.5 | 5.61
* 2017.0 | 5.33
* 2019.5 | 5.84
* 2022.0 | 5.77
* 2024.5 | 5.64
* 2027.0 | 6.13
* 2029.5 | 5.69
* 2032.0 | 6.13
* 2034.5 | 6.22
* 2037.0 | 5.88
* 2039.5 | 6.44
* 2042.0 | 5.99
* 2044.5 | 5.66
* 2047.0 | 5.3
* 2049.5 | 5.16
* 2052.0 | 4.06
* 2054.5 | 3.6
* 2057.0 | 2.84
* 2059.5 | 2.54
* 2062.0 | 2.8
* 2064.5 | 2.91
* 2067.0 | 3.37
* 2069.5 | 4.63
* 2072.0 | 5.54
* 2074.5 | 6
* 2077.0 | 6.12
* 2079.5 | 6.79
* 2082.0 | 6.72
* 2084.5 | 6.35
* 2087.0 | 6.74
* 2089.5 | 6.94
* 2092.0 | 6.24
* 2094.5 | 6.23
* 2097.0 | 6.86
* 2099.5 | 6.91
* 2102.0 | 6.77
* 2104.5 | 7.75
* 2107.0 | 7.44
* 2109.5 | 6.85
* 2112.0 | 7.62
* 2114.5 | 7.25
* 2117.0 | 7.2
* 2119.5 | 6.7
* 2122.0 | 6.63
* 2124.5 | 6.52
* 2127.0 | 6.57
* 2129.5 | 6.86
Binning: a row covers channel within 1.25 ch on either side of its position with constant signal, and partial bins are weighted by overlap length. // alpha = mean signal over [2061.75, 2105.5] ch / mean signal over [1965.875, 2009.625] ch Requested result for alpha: 1.13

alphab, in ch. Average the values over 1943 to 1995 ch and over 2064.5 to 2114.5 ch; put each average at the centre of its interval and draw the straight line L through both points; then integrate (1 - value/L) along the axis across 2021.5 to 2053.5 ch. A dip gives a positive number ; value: -1.76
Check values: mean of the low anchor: 4.15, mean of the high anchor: 6.35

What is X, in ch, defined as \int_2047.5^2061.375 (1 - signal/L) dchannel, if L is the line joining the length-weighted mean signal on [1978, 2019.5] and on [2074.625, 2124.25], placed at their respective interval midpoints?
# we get 5.64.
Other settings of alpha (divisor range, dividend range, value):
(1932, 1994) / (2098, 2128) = 1.83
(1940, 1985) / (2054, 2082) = 1.19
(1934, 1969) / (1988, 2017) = 1.86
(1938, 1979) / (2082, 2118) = 2.03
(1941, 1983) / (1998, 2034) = 1.55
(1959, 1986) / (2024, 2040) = 1.31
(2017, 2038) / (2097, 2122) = 1.21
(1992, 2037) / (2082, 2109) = 1.19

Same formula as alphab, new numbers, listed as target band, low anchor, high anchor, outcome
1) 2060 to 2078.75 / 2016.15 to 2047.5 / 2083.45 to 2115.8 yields 5.82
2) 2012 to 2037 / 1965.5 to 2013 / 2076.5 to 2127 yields -0.28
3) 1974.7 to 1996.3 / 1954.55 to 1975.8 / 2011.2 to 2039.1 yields -2.77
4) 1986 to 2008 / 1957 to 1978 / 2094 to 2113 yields -3.47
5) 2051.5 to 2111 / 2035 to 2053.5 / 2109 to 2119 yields 8.51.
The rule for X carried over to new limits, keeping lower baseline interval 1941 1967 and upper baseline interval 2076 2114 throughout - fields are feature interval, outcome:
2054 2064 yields 5.06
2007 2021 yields -2.59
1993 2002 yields -3.02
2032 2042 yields -1.67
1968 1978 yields -2.68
